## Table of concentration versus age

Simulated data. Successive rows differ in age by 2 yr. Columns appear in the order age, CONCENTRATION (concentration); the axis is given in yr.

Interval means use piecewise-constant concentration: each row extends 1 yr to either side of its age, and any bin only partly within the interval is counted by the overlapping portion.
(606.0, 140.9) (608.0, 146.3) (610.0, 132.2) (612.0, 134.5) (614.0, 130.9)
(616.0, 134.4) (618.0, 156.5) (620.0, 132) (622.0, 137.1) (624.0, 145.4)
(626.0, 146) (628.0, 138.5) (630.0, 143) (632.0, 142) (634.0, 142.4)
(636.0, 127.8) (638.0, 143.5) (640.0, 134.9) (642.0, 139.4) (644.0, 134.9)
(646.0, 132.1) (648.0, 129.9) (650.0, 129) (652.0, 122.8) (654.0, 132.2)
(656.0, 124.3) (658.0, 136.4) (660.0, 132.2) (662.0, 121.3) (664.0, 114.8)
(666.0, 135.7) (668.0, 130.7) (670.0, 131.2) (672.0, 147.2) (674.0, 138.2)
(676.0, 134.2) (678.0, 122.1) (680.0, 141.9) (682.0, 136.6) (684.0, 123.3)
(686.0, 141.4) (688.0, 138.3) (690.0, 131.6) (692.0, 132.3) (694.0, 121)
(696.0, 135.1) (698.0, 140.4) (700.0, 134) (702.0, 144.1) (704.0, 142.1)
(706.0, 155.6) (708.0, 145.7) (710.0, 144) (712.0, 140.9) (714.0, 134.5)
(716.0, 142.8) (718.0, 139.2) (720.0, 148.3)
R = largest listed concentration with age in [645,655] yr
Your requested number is 132.2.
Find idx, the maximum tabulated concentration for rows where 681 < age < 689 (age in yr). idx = 141.4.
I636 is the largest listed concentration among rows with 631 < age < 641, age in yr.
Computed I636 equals 143.5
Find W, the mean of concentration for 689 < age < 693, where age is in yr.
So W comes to 132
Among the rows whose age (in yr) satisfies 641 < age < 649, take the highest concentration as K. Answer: 139.4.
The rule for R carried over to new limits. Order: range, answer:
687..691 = 138.3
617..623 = 156.5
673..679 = 138.2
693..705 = 144.1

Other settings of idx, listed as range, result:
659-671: 135.7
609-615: 134.5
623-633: 146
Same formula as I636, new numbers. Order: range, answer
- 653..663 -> 136.4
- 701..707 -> 155.6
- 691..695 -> 132.3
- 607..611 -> 146.3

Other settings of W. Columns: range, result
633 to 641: 137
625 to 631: 142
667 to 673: 136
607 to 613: 138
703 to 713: 146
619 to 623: 135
